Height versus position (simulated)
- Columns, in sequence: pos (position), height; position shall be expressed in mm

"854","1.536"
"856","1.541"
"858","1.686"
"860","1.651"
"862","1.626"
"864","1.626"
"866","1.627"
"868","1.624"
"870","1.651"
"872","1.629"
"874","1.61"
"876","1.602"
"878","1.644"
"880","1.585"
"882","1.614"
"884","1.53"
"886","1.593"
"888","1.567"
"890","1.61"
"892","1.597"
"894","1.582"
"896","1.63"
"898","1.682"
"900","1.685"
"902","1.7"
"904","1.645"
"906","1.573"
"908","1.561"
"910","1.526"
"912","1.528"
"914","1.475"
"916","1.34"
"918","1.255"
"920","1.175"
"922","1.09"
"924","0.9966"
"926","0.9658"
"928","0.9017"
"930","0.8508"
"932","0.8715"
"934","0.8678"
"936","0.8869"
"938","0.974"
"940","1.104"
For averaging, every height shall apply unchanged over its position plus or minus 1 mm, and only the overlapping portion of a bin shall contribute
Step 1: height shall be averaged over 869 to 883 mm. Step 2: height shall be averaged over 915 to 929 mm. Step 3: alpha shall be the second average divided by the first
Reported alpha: 0.68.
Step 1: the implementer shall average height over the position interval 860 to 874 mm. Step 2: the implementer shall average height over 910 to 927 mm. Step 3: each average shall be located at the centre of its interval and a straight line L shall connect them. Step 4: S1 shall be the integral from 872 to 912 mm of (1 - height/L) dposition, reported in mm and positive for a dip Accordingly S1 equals -4.64 mm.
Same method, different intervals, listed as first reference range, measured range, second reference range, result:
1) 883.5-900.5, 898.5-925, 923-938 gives -3.69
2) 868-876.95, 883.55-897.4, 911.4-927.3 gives -1.20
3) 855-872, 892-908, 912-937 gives -4.17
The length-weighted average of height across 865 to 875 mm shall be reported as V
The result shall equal 1.63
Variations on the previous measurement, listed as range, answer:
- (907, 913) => 1.54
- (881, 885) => 1.57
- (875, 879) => 1.62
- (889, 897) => 1.6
